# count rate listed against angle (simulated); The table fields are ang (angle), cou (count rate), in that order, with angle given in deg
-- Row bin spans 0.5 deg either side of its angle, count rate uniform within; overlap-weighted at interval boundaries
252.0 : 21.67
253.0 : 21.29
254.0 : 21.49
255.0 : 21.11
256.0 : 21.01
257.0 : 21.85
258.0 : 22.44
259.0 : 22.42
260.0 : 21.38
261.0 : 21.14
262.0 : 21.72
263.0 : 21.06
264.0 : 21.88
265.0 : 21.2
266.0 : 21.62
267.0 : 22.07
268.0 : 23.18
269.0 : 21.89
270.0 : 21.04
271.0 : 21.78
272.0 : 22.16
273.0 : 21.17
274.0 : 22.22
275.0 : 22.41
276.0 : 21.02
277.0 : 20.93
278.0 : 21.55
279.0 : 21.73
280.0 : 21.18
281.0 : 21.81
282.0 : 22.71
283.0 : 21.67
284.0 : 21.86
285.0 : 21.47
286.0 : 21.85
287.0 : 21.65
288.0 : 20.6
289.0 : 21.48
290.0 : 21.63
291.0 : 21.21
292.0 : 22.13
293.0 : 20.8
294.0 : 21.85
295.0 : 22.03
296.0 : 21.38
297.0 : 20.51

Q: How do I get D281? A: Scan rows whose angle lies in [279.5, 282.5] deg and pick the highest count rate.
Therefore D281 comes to 22.71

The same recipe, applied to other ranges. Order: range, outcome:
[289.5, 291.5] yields 21.63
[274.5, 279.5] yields 22.41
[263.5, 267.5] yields 22.07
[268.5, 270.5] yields 21.89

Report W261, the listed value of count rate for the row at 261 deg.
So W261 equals 21.14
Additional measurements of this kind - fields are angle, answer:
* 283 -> 21.67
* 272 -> 22.16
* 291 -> 21.21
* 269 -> 21.89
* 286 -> 21.85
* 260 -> 21.38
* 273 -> 21.17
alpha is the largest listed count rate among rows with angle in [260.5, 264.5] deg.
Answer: 21.88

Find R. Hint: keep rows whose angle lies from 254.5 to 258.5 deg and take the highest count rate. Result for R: 22.44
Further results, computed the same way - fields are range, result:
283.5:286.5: 21.86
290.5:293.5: 22.13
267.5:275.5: 23.18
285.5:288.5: 21.85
